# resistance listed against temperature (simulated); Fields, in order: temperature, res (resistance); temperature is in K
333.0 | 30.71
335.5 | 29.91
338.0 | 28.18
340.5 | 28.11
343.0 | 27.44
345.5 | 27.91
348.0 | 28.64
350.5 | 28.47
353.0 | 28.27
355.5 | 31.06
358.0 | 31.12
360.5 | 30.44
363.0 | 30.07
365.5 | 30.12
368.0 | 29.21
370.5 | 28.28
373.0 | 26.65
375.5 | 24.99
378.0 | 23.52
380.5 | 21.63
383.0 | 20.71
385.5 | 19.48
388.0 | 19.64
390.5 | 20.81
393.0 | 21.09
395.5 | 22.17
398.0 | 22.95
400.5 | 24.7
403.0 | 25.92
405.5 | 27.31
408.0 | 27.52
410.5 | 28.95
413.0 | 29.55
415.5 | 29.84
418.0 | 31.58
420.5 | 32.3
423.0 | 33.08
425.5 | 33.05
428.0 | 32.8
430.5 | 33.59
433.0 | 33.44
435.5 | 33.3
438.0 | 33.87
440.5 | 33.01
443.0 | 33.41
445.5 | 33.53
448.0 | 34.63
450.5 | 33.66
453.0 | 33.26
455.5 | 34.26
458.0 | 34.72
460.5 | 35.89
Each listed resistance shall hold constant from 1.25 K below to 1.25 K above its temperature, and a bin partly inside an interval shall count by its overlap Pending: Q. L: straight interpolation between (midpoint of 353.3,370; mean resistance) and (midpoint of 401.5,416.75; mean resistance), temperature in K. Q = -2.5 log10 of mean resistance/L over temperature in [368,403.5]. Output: 0.25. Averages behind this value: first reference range 30.1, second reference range 28.1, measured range 23.2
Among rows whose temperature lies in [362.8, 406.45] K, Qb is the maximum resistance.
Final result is 30.12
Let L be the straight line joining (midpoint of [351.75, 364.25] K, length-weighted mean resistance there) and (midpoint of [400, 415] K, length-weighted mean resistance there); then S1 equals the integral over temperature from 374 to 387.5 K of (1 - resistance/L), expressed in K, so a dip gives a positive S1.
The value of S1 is 3.3 K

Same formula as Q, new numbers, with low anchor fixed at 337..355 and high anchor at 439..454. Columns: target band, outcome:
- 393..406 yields 0.28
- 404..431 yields 0.05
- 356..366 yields -0.05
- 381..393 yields 0.44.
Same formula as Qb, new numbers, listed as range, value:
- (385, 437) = 33.59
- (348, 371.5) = 31.12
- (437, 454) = 34.63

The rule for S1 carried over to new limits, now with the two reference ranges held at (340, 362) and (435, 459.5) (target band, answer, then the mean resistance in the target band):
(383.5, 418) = 7.4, 24.8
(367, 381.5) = 2.2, 25.7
